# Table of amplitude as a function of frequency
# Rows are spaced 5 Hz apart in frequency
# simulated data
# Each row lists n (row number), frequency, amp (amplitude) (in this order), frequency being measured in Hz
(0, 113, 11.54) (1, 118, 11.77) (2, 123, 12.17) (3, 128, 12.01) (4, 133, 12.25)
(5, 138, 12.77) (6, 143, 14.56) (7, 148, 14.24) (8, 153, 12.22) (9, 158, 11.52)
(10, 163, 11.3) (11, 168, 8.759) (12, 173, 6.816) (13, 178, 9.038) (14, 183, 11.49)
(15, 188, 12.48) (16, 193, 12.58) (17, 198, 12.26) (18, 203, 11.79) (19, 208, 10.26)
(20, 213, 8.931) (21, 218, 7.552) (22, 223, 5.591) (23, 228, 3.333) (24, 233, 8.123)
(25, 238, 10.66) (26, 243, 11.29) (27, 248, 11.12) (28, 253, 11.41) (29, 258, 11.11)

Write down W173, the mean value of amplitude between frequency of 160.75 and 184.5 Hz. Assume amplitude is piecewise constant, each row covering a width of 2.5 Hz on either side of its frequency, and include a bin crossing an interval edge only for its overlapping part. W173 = 9.38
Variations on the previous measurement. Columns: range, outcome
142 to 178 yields 11.1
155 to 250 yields 9.74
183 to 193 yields 12.3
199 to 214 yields 10.7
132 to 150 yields 13.5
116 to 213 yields 11.5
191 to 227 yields 9.54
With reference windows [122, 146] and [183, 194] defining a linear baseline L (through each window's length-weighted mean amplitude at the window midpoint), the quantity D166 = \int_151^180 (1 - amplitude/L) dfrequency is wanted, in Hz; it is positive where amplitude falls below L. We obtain 6.03 Hz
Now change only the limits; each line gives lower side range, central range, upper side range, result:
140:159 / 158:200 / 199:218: 3.49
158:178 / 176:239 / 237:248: 3.77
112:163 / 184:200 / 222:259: -2.46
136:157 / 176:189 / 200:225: -0.01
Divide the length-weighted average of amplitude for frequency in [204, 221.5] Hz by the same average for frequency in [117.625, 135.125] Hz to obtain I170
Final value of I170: 0.74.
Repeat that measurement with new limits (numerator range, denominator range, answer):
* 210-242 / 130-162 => 0.59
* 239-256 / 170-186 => 1.22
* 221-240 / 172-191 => 0.67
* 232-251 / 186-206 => 0.86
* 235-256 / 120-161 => 0.87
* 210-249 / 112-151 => 0.65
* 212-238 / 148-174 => 0.65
